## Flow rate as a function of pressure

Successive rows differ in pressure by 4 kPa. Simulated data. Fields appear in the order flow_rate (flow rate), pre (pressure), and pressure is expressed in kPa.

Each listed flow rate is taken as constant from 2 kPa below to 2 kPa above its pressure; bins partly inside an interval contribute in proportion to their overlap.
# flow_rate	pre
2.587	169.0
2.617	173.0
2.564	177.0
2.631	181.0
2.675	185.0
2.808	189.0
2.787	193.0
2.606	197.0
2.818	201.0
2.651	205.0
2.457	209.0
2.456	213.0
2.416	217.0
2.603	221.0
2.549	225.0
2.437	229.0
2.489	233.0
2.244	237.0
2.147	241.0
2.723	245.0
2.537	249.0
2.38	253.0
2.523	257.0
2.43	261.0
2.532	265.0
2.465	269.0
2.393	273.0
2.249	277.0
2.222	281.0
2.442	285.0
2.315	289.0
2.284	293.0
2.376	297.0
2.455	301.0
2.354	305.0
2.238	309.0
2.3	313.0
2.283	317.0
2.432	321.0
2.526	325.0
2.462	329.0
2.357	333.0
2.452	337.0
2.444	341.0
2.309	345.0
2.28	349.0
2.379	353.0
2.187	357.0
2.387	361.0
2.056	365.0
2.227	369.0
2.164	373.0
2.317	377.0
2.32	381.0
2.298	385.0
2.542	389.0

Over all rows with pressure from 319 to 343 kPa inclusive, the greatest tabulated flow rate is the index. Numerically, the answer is 2.526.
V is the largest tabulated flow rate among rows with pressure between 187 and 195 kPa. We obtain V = 2.808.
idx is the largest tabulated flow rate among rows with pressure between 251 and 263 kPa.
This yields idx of 2.523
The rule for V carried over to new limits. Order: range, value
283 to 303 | 2.455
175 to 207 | 2.818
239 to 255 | 2.723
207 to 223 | 2.603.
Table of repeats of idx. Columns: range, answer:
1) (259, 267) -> 2.532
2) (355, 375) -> 2.387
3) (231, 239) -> 2.489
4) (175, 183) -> 2.631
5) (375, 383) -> 2.32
